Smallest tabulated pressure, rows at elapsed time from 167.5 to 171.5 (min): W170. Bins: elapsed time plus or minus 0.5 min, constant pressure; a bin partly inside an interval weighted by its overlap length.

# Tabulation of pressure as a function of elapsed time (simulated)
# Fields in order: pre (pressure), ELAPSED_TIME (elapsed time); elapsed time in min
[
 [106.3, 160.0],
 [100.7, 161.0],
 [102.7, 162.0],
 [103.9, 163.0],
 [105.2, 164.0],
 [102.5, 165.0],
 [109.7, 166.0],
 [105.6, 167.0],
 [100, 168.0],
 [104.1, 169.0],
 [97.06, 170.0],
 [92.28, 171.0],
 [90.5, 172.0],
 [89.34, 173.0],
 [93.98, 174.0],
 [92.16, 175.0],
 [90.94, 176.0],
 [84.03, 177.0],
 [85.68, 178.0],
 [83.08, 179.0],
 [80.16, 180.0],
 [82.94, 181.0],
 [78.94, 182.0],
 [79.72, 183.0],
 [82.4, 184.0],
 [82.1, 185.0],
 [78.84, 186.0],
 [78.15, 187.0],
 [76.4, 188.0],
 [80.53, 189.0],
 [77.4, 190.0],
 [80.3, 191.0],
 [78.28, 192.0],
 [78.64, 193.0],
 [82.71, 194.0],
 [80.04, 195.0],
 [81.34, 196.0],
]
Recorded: 92.28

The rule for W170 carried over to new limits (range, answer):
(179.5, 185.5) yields 78.94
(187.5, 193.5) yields 76.4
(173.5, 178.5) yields 84.03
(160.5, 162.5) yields 100.7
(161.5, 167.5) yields 102.5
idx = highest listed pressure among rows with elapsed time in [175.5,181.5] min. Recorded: 90.94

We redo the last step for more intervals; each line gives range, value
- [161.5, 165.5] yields 105.2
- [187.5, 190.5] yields 80.53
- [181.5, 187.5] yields 82.4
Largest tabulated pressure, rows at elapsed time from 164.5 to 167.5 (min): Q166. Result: 109.7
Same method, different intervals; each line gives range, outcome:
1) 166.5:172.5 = 105.6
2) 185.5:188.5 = 78.84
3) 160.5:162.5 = 102.7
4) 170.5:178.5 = 93.98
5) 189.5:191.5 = 80.3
